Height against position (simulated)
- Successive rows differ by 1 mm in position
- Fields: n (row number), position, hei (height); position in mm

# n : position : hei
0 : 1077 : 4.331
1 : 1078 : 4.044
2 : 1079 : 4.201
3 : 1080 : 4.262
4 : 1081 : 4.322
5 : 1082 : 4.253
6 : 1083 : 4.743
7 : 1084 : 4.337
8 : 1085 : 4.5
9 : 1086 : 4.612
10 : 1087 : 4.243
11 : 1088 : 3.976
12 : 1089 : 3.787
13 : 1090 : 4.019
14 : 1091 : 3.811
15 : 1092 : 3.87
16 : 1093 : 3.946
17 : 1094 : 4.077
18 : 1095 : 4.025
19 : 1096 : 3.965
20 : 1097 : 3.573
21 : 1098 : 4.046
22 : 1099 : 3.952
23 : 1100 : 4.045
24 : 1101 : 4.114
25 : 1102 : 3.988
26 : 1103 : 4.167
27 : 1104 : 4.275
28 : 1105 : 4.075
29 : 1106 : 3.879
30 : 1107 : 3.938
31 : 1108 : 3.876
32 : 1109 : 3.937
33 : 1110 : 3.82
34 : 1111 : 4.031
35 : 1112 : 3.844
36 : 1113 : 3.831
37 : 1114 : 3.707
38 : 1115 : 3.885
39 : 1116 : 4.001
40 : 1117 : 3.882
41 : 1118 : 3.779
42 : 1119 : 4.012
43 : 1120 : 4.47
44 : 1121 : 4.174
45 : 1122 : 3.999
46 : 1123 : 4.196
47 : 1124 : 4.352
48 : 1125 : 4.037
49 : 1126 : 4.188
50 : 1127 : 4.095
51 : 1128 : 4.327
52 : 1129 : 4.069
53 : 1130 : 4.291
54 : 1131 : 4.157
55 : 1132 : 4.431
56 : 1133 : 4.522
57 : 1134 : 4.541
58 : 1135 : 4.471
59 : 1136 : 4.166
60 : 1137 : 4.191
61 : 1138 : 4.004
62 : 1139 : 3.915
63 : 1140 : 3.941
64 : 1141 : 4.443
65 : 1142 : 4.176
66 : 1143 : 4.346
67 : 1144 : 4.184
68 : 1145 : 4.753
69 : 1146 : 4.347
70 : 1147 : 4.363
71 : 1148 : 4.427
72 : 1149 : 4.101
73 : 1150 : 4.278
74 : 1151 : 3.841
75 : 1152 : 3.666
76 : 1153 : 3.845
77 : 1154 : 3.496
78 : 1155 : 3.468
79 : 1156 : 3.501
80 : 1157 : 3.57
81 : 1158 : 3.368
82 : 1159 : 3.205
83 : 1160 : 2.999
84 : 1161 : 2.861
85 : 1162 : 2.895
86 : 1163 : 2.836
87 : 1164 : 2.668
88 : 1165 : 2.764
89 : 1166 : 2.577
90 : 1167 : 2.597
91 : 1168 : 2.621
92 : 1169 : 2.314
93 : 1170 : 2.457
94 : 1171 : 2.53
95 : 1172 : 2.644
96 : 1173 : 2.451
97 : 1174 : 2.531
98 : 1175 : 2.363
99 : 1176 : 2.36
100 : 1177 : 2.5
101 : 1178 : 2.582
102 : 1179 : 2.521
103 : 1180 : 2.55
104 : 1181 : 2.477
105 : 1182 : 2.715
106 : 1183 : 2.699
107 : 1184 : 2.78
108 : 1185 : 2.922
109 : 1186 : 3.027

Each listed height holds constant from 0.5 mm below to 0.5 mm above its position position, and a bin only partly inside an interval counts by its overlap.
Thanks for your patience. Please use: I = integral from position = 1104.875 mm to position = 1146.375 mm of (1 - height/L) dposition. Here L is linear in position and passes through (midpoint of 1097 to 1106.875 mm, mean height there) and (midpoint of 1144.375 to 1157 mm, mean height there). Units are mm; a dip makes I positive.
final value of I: -1.2 mm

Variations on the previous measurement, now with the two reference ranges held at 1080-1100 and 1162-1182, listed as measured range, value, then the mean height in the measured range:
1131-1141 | -3.1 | 4.25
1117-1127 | -1.8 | 4.12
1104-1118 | -0.7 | 3.91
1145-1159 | -4.4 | 3.88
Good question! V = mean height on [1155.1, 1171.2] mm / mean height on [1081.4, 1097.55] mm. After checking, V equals 0.7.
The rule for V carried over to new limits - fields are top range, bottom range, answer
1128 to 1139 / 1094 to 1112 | 1.07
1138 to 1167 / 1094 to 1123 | 0.92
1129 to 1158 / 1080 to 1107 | 1.00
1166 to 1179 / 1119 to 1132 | 0.60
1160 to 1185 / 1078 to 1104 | 0.63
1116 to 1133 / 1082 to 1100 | 1.02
